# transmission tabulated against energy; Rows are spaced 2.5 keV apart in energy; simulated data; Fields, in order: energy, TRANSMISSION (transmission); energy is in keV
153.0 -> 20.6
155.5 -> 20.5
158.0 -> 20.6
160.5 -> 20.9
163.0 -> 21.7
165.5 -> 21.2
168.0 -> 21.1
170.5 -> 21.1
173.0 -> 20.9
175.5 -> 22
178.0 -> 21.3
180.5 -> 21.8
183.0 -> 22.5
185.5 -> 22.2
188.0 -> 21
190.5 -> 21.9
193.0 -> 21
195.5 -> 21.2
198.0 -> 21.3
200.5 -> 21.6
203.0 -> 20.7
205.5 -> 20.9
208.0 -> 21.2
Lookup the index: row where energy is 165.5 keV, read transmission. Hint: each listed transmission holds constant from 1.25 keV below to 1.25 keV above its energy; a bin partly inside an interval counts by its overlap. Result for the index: 21.2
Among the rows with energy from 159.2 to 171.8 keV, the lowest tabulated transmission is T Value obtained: 20.9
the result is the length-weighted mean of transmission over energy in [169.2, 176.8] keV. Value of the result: 21.3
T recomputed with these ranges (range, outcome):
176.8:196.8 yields 21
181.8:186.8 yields 22.2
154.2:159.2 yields 20.5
